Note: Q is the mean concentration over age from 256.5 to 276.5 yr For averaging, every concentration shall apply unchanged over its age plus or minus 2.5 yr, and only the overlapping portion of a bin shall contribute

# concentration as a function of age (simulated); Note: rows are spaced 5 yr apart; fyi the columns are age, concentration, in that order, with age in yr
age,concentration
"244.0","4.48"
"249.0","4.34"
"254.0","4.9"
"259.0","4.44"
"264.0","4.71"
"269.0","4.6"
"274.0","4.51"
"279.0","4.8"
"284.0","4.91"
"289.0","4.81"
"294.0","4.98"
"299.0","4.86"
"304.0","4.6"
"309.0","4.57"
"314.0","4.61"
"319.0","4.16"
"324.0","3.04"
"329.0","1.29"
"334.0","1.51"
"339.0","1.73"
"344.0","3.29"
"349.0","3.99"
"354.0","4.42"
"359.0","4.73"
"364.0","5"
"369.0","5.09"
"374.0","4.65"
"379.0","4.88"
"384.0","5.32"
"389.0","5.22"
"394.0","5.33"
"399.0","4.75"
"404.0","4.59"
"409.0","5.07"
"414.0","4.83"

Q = 4.56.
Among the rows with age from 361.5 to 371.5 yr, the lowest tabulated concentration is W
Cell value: 5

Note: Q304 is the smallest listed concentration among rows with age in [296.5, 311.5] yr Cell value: 4.57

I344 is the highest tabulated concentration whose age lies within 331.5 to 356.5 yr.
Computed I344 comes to 4.42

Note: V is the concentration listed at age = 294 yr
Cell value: 4.98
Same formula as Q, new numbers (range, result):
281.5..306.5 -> 4.83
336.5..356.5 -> 3.36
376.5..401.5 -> 5.1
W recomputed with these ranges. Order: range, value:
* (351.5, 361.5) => 4.42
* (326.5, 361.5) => 1.29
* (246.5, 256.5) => 4.34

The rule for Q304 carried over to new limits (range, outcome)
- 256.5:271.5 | 4.44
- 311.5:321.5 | 4.16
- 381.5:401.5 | 4.75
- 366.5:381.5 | 4.65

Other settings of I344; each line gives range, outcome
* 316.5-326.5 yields 4.16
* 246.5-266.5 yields 4.9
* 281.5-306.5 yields 4.98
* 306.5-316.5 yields 4.61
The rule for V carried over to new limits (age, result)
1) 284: 4.91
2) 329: 1.29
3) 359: 4.73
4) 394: 5.33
